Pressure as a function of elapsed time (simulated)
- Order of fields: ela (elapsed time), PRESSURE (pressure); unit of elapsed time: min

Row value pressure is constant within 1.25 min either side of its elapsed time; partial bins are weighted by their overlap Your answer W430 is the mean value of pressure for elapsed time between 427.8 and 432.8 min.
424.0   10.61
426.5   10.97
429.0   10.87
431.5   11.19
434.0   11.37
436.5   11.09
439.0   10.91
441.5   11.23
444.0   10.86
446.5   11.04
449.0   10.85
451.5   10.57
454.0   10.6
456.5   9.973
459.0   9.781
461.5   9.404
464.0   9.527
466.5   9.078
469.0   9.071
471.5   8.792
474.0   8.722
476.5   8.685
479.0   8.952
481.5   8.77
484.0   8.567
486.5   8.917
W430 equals 11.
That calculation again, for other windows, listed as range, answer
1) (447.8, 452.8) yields 10.7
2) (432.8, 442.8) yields 11.1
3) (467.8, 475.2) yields 8.86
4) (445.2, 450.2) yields 10.9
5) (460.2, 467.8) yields 9.34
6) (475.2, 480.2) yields 8.82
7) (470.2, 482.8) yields 8.78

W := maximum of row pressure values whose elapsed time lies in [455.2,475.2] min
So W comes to 9.973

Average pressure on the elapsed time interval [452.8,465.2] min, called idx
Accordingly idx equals 9.86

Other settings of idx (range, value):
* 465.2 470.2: 9.08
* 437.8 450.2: 11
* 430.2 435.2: 11.3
